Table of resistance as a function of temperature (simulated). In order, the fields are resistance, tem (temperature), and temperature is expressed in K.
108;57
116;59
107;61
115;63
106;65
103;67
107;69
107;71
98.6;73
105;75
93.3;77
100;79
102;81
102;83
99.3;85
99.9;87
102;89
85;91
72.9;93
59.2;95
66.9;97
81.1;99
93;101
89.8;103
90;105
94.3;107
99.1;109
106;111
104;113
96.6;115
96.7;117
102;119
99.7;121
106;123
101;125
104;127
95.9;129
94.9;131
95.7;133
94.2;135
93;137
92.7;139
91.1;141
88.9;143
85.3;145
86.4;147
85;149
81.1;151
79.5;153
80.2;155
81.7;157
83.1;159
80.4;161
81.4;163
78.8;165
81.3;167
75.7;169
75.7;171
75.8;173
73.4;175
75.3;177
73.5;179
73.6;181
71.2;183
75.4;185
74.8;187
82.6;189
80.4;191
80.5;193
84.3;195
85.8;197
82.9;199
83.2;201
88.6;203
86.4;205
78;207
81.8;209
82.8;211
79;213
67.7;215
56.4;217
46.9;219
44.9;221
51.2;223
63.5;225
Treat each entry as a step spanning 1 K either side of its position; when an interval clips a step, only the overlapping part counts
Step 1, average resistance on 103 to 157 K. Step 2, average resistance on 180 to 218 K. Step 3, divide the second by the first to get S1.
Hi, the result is 0.84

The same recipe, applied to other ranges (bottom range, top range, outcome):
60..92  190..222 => 0.74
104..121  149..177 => 0.80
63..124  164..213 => 0.83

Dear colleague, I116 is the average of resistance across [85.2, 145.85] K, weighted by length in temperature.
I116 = 92.8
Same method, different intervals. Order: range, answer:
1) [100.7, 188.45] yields 87.6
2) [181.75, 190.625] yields 76.2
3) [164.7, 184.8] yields 75.3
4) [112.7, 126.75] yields 101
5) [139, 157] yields 85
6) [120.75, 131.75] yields 100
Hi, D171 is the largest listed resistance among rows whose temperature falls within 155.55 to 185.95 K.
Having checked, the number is 83.1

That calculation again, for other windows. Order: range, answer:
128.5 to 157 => 95.9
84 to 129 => 106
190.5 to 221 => 88.6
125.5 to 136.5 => 104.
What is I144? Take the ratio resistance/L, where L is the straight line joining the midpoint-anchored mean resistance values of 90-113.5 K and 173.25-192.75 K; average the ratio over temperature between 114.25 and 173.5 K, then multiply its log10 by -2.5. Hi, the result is -0.10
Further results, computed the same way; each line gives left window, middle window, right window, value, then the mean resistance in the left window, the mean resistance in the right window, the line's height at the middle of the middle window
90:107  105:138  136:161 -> -0.19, 80.6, 85.5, 82.8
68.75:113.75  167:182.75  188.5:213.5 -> 0.14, 93.5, 82.9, 85.4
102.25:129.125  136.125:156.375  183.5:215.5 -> 0.08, 99.1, 80.9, 92.5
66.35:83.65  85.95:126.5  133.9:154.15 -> 0.03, 102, 87.7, 95.5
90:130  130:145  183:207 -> -0.04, 92.2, 81.6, 88.8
